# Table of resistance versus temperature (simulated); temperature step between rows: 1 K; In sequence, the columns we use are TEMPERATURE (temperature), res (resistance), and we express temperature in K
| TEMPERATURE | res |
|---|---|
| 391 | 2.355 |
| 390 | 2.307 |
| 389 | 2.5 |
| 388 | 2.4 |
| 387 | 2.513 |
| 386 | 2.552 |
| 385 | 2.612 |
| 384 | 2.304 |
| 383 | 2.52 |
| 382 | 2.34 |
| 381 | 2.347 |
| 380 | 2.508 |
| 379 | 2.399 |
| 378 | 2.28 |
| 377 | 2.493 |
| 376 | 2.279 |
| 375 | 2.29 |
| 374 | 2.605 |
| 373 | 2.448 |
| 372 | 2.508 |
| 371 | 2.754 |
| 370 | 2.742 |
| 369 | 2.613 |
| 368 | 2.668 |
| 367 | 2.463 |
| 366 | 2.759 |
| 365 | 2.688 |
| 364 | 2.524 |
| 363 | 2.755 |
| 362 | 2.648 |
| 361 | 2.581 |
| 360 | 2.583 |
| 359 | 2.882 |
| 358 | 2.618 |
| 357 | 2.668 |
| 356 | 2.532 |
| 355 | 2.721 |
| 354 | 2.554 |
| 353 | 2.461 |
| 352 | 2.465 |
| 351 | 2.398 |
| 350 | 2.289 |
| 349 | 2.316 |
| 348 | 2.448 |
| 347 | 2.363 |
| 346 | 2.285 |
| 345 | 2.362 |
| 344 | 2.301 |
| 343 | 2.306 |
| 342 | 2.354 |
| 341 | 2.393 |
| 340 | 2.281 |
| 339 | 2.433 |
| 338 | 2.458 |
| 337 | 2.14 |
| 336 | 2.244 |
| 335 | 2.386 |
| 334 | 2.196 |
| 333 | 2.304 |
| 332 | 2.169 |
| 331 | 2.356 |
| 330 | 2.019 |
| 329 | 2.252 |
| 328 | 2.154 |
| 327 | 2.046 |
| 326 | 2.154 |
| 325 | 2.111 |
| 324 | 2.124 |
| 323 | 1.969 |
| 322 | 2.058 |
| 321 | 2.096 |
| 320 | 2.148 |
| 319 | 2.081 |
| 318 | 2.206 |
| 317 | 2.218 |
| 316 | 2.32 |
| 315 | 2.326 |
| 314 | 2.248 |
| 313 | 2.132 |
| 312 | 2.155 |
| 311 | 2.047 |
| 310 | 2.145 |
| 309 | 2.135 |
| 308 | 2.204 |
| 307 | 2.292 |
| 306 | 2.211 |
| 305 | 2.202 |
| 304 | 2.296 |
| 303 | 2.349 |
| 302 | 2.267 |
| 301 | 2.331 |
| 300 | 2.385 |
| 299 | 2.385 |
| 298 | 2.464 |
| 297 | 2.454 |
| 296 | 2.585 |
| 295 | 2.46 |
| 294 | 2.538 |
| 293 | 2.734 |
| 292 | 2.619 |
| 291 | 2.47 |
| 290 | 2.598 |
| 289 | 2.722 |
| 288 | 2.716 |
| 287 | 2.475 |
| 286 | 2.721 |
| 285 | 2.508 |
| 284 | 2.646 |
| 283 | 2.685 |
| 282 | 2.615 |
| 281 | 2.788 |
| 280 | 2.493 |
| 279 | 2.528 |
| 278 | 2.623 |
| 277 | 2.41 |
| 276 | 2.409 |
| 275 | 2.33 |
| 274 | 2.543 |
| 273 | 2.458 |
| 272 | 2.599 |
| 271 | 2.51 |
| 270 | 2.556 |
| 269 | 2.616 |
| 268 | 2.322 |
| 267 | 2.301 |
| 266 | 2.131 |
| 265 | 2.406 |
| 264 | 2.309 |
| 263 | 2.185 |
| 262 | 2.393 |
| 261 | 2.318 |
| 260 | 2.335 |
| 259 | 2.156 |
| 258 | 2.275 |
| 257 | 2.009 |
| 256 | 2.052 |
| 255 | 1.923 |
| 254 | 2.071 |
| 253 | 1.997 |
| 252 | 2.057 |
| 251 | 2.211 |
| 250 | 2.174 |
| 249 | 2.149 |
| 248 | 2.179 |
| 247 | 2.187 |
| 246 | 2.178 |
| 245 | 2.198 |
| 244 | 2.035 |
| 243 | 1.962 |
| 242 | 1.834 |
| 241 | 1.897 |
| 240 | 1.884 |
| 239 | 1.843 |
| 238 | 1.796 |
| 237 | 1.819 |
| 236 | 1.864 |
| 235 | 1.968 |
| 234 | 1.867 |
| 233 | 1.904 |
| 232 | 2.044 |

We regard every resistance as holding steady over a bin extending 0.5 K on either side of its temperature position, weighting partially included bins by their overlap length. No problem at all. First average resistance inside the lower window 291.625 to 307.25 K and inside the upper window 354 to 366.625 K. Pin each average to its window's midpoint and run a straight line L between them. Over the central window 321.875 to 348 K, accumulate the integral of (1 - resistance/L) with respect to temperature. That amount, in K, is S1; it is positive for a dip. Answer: 3.2 K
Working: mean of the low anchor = 2.41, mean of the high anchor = 2.66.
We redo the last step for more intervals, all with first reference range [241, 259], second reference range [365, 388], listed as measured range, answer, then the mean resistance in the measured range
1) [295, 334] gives 1.2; 2.22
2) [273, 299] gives -4.2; 2.56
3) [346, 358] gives -0.3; 2.47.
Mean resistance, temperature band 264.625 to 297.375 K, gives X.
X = 2.53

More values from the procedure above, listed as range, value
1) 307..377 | 2.36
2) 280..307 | 2.5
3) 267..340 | 2.36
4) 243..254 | 2.13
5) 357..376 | 2.61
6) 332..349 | 2.32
